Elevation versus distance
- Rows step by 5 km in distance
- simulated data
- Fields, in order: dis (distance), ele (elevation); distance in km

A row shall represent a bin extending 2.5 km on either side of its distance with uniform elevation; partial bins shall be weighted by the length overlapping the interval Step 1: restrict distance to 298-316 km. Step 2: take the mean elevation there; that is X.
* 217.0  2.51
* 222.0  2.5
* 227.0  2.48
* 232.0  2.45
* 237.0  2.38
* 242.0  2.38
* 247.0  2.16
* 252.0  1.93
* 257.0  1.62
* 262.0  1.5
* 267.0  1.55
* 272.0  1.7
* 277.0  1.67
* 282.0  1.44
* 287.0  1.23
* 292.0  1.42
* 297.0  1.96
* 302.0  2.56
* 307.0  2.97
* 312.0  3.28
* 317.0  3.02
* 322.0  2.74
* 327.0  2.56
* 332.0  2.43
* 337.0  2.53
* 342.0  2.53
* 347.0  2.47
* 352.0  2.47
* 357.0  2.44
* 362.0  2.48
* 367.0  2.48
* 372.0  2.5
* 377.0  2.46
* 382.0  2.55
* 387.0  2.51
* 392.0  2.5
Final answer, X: 2.86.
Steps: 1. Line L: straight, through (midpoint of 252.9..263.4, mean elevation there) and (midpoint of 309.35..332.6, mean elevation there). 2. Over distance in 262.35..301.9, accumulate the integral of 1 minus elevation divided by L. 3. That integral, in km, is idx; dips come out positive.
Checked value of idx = 8.6 km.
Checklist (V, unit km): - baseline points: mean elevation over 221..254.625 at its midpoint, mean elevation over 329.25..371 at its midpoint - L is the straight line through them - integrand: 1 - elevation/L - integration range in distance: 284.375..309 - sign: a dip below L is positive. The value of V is 4.09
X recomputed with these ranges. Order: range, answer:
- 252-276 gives 1.63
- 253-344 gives 2.14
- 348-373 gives 2.47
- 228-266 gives 2.06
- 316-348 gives 2.6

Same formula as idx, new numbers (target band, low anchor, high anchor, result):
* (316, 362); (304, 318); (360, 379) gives 3.9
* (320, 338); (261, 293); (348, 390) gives -4.4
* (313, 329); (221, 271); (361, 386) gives -3.5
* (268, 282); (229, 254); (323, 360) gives 4.3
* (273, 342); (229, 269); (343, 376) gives -0.6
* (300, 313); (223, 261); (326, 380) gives -3.0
